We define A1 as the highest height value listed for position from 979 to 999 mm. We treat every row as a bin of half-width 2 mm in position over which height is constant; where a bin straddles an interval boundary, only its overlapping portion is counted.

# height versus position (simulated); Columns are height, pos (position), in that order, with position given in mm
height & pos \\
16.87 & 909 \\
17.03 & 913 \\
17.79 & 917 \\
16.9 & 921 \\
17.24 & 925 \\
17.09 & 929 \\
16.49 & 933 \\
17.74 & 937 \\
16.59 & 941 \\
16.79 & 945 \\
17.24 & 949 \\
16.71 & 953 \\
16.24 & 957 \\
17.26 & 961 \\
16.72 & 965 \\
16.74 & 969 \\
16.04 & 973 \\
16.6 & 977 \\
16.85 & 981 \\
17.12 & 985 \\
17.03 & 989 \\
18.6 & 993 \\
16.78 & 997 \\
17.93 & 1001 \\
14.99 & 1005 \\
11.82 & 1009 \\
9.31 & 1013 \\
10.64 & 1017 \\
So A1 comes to 18.6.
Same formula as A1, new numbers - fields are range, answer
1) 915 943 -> 17.79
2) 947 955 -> 17.24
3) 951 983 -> 17.26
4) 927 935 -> 17.09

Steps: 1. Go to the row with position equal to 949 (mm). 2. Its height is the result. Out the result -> 17.24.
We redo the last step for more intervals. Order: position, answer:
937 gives 17.74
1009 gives 11.82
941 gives 16.59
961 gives 17.26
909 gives 16.87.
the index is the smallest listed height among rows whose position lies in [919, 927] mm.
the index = 16.9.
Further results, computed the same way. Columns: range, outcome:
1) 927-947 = 16.49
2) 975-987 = 16.6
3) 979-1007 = 14.99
